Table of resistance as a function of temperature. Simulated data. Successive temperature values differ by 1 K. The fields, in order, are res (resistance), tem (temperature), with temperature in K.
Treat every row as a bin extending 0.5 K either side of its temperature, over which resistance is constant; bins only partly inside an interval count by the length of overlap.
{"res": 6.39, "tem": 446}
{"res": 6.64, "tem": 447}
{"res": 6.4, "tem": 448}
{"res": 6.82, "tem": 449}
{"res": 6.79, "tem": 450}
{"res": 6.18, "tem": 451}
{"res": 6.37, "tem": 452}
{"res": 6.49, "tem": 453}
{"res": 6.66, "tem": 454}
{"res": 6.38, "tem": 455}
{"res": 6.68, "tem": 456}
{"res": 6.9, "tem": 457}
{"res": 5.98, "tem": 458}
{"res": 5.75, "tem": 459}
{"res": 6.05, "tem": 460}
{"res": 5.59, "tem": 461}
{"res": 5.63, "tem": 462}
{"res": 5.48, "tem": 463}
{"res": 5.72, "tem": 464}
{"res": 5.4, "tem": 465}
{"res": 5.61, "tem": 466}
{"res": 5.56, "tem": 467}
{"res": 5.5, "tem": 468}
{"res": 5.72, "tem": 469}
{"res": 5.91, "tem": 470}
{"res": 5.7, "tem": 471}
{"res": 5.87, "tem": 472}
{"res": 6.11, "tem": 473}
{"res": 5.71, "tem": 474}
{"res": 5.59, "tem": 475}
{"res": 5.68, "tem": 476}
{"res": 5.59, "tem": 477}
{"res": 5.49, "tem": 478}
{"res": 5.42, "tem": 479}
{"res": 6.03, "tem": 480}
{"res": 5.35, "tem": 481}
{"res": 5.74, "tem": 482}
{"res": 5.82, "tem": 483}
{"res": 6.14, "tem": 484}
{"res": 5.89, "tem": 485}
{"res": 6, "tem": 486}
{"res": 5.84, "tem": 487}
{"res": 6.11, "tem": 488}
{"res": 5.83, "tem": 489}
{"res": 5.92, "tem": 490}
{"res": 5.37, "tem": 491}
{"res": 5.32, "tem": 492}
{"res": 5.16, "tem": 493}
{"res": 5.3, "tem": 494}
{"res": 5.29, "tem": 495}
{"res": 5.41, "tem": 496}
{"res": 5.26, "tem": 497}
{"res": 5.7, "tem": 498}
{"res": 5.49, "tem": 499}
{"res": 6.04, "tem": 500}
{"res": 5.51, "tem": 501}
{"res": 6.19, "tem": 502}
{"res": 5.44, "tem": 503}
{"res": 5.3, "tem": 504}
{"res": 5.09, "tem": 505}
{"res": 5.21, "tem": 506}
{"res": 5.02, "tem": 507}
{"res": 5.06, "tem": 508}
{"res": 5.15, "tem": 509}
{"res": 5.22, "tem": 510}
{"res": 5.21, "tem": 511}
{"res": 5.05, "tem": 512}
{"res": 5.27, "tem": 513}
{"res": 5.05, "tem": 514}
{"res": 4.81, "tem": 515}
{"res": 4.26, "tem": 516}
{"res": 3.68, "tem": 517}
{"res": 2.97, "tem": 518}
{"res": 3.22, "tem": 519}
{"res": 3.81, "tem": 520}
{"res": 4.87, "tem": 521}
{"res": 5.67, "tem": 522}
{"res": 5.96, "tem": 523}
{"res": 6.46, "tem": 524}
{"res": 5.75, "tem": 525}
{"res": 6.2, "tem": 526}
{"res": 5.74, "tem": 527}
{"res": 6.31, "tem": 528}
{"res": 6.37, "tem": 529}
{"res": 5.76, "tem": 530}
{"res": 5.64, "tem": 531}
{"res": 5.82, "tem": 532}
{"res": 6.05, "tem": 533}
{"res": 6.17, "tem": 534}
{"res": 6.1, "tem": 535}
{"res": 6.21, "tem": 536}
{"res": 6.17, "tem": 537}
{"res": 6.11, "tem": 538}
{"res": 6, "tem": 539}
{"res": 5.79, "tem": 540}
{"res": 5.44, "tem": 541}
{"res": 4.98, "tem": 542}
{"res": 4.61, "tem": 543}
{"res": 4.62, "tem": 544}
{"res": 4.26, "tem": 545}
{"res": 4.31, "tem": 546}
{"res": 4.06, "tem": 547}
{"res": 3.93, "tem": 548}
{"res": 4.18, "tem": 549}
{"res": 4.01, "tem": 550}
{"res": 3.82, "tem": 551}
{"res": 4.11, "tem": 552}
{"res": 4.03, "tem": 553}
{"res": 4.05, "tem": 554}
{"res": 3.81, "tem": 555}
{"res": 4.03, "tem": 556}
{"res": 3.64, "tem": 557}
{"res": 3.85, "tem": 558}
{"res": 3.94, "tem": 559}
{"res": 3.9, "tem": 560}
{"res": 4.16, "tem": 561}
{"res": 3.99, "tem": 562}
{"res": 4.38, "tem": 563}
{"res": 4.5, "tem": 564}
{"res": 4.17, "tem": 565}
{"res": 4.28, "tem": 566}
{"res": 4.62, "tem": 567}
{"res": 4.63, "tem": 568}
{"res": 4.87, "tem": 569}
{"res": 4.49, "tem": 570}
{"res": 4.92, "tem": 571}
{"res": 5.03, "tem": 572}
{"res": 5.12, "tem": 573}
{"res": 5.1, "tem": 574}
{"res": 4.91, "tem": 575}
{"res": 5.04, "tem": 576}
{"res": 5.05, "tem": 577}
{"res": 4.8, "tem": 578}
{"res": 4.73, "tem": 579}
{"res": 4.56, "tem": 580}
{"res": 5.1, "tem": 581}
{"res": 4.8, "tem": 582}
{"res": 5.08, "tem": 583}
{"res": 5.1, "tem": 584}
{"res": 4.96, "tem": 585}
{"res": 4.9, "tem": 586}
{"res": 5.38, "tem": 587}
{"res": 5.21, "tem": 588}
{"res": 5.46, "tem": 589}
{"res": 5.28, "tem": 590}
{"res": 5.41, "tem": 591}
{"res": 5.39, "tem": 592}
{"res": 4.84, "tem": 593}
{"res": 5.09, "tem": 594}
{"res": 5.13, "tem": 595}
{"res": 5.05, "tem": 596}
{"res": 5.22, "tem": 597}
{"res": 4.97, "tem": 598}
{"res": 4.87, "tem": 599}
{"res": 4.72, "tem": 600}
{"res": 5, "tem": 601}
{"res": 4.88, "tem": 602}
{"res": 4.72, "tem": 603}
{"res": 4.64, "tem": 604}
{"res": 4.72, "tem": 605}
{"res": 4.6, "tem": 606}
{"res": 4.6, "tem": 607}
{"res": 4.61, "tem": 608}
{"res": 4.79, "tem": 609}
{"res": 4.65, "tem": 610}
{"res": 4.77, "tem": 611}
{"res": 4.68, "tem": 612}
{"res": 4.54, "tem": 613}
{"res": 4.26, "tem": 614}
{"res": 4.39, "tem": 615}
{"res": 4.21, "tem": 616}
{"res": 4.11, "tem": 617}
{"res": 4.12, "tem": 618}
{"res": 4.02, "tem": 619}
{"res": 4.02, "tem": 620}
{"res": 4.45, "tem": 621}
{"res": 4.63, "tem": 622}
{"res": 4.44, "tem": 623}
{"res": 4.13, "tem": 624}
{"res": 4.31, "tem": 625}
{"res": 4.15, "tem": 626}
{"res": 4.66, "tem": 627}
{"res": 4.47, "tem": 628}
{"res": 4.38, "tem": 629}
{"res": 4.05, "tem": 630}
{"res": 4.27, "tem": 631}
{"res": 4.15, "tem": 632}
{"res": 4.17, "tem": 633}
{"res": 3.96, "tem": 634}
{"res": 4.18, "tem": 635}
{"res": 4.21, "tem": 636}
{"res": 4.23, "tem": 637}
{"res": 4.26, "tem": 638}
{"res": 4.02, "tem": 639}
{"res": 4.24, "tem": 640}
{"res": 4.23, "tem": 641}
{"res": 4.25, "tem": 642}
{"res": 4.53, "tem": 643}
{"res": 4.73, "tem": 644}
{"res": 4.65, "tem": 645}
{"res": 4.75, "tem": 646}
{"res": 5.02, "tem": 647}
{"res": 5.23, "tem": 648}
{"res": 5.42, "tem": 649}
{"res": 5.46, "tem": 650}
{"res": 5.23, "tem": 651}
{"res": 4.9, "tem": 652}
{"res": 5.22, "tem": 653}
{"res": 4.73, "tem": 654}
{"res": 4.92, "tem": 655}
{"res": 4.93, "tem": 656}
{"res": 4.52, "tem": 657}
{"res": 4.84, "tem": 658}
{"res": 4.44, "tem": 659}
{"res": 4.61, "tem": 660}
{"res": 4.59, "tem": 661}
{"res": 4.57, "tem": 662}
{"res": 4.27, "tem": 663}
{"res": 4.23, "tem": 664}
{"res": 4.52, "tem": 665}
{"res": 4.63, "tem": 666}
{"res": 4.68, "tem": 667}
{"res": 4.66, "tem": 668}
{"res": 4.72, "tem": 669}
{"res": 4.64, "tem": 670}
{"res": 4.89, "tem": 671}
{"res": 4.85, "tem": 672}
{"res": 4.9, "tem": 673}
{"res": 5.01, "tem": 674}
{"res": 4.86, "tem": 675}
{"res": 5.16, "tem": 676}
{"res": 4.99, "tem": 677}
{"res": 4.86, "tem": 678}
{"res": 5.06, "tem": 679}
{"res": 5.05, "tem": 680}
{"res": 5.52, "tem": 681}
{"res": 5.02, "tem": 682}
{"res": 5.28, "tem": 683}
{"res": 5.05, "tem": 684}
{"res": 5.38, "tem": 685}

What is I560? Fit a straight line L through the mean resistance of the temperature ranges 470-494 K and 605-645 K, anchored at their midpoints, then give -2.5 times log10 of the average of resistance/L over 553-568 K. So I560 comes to 0.206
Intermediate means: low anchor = 5.72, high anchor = 4.35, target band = 4.11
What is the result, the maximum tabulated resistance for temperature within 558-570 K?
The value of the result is 4.87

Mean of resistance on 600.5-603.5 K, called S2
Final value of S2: 4.87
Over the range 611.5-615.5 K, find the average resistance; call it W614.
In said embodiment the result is 4.47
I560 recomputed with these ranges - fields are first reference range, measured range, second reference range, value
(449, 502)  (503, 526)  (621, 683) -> 0.13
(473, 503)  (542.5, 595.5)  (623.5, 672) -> 0.11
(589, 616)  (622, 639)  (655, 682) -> 0.13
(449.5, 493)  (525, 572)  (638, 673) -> 0.11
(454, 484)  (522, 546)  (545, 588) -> -0.16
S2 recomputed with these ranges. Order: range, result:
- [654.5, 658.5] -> 4.8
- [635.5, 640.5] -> 4.19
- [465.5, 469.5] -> 5.6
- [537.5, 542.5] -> 5.66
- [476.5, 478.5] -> 5.54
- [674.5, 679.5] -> 4.99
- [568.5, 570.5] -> 4.68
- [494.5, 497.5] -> 5.32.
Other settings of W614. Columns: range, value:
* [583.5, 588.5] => 5.11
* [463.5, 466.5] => 5.58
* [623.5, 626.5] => 4.2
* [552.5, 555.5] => 3.96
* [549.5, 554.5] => 4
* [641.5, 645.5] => 4.54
